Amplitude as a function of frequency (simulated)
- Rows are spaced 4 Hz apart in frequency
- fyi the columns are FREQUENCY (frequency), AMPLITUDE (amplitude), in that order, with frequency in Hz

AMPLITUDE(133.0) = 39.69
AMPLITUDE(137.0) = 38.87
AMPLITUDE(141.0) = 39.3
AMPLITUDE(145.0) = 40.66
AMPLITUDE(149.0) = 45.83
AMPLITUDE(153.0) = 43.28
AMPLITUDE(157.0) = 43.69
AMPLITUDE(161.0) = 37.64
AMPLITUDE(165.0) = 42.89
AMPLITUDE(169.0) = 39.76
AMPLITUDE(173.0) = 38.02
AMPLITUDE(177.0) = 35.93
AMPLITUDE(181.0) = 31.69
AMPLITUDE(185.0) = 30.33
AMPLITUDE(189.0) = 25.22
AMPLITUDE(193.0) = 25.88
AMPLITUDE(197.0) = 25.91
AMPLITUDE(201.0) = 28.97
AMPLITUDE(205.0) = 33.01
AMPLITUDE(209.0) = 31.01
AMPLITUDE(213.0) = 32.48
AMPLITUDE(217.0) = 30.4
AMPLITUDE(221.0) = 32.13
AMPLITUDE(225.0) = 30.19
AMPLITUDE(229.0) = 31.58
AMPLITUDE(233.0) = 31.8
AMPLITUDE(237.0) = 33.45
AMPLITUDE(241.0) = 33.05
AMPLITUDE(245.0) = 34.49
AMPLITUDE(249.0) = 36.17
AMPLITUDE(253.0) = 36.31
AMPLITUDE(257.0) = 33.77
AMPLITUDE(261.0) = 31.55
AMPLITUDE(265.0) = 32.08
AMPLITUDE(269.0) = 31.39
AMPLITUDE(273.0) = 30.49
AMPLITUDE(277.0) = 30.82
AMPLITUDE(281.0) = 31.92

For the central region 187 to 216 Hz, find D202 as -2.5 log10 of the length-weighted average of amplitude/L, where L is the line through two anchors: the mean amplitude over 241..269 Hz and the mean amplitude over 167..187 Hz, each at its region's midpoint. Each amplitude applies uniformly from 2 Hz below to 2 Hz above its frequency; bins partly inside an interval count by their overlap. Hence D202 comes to 0.20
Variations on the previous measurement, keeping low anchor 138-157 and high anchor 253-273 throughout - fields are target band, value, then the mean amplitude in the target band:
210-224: 0.15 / 31.5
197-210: 0.23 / 30.2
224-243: 0.09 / 32.1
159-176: 0.03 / 39.4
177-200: 0.33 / 28.6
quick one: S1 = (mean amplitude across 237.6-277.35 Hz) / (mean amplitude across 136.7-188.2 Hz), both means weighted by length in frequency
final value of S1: 0.9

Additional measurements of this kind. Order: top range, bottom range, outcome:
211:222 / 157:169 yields 0.78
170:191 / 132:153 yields 0.79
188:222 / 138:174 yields 0.71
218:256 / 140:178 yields 0.81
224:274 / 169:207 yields 1.06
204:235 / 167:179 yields 0.83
